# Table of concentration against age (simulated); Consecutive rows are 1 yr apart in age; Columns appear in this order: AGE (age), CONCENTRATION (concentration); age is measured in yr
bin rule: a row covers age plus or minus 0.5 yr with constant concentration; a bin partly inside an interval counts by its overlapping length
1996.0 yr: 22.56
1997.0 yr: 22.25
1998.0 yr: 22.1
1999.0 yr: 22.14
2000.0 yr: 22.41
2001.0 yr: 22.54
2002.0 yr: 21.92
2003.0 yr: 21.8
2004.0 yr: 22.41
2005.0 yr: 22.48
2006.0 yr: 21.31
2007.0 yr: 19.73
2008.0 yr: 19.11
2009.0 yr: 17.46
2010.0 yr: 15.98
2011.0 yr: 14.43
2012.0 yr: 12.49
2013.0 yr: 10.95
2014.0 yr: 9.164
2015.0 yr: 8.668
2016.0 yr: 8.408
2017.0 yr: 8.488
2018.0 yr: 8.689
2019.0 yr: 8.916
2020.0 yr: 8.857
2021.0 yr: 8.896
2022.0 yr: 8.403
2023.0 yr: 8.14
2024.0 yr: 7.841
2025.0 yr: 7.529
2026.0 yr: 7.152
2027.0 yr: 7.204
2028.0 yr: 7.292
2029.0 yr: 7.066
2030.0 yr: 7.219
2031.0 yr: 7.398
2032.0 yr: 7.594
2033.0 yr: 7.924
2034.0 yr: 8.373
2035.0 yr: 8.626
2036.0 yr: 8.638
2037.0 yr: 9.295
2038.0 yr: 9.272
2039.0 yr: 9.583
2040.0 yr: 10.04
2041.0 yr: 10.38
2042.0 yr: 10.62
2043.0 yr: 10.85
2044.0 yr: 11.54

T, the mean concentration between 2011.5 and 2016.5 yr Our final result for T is 9.94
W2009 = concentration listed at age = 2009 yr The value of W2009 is 17.46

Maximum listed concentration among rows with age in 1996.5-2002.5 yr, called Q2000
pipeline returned 22.54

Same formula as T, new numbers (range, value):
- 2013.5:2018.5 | 8.68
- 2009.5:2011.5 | 15.2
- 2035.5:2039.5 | 9.2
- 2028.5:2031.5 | 7.23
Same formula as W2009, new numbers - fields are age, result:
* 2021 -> 8.896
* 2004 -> 22.41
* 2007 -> 19.73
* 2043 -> 10.85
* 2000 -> 22.41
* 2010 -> 15.98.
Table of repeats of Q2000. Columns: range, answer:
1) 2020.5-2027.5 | 8.896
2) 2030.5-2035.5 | 8.626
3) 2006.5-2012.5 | 19.73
